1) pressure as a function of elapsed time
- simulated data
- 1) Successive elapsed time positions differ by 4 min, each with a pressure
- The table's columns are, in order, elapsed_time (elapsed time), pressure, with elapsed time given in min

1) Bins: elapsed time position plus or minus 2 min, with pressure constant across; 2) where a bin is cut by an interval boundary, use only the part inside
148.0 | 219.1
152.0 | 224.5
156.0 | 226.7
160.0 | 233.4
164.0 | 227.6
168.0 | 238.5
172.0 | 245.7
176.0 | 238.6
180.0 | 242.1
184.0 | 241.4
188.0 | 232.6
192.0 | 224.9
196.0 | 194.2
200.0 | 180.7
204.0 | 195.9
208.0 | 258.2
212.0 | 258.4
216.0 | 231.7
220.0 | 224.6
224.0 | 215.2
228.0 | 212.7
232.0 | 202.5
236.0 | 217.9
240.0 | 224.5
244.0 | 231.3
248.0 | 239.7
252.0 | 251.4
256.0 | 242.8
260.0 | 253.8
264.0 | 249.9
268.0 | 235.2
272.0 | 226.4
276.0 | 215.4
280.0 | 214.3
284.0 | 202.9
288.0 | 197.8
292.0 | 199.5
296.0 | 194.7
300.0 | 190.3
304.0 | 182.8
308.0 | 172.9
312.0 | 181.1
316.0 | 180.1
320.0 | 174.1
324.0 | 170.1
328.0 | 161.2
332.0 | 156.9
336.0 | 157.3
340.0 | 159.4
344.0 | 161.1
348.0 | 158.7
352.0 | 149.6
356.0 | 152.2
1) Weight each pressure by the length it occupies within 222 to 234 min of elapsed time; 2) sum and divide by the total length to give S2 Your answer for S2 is 210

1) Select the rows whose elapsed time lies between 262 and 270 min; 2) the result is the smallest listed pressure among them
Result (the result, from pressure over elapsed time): 235.2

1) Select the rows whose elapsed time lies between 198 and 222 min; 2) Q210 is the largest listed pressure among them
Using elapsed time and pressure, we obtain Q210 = 258.4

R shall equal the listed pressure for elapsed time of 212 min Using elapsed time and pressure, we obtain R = 258.4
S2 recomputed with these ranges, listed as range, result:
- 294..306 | 189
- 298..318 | 181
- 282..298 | 199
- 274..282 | 215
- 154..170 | 232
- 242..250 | 236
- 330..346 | 159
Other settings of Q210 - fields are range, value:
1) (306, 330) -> 181.1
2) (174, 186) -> 242.1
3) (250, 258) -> 251.4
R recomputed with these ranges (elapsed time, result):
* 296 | 194.7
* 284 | 202.9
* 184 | 241.4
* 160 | 233.4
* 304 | 182.8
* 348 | 158.7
